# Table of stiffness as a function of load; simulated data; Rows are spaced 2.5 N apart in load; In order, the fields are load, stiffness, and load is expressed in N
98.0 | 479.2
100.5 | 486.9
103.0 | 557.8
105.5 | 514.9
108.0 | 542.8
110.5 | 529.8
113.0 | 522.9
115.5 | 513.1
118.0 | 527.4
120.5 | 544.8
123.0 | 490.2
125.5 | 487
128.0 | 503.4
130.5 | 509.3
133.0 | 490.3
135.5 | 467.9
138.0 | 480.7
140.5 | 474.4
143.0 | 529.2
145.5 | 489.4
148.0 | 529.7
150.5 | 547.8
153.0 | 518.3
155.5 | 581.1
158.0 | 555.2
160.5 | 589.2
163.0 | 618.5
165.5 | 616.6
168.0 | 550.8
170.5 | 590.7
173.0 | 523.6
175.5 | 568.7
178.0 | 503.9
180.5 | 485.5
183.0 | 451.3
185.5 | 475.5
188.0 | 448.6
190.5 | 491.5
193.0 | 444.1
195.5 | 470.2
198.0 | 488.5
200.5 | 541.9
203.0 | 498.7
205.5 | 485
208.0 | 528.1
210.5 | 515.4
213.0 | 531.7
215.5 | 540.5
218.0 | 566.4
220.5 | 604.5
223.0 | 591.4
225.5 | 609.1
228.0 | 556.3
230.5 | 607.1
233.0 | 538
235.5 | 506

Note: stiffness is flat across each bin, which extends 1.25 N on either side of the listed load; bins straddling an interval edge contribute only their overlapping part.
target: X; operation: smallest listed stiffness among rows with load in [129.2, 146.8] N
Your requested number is 467.9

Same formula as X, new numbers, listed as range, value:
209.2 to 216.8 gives 515.4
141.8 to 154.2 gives 489.4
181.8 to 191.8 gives 448.6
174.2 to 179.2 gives 503.9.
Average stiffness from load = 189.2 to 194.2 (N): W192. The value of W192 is 468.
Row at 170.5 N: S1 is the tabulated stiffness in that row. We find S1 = 590.7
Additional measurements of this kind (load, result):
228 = 556.3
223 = 591.4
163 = 618.5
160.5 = 589.2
